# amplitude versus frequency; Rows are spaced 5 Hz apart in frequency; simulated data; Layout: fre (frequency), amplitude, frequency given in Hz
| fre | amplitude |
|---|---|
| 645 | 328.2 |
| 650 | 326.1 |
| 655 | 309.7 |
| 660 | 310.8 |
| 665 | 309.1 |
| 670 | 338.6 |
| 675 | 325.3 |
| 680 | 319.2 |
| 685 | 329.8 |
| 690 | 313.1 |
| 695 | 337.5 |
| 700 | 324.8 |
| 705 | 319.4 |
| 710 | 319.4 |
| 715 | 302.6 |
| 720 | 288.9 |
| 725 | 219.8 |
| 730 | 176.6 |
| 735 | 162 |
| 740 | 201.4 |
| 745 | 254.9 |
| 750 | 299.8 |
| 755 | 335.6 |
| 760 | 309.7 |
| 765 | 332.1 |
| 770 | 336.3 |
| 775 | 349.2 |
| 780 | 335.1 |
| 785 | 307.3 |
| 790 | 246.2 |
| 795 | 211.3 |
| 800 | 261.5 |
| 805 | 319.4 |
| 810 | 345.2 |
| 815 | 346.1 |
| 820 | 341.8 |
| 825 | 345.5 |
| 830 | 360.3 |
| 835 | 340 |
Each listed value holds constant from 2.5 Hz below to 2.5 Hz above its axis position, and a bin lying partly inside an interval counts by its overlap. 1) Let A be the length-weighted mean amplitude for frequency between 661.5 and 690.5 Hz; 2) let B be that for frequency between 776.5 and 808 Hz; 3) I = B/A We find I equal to 0.88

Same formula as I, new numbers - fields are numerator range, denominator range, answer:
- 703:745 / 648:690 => 0.77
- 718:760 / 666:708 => 0.76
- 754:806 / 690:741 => 1.12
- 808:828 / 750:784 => 1.05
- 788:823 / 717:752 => 1.30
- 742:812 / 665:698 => 0.93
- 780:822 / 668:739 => 1.03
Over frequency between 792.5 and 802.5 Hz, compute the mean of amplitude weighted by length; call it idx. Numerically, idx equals 236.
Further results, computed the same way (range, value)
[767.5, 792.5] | 315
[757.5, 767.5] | 321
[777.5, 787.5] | 321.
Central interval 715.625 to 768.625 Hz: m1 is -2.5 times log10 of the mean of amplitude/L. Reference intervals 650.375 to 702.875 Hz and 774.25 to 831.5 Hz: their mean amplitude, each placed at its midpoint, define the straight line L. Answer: 0.21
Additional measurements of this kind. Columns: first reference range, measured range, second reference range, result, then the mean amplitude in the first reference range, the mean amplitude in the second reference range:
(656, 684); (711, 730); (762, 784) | 0.24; 321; 335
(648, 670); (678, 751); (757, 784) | 0.17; 316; 331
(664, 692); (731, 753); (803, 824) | 0.40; 323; 339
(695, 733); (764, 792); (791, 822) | -0.08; 281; 301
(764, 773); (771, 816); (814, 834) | 0.13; 335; 348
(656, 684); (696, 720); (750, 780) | 0.03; 321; 330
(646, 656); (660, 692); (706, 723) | -0.03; 321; 303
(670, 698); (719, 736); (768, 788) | 0.49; 326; 330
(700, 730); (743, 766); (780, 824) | -0.05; 283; 301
